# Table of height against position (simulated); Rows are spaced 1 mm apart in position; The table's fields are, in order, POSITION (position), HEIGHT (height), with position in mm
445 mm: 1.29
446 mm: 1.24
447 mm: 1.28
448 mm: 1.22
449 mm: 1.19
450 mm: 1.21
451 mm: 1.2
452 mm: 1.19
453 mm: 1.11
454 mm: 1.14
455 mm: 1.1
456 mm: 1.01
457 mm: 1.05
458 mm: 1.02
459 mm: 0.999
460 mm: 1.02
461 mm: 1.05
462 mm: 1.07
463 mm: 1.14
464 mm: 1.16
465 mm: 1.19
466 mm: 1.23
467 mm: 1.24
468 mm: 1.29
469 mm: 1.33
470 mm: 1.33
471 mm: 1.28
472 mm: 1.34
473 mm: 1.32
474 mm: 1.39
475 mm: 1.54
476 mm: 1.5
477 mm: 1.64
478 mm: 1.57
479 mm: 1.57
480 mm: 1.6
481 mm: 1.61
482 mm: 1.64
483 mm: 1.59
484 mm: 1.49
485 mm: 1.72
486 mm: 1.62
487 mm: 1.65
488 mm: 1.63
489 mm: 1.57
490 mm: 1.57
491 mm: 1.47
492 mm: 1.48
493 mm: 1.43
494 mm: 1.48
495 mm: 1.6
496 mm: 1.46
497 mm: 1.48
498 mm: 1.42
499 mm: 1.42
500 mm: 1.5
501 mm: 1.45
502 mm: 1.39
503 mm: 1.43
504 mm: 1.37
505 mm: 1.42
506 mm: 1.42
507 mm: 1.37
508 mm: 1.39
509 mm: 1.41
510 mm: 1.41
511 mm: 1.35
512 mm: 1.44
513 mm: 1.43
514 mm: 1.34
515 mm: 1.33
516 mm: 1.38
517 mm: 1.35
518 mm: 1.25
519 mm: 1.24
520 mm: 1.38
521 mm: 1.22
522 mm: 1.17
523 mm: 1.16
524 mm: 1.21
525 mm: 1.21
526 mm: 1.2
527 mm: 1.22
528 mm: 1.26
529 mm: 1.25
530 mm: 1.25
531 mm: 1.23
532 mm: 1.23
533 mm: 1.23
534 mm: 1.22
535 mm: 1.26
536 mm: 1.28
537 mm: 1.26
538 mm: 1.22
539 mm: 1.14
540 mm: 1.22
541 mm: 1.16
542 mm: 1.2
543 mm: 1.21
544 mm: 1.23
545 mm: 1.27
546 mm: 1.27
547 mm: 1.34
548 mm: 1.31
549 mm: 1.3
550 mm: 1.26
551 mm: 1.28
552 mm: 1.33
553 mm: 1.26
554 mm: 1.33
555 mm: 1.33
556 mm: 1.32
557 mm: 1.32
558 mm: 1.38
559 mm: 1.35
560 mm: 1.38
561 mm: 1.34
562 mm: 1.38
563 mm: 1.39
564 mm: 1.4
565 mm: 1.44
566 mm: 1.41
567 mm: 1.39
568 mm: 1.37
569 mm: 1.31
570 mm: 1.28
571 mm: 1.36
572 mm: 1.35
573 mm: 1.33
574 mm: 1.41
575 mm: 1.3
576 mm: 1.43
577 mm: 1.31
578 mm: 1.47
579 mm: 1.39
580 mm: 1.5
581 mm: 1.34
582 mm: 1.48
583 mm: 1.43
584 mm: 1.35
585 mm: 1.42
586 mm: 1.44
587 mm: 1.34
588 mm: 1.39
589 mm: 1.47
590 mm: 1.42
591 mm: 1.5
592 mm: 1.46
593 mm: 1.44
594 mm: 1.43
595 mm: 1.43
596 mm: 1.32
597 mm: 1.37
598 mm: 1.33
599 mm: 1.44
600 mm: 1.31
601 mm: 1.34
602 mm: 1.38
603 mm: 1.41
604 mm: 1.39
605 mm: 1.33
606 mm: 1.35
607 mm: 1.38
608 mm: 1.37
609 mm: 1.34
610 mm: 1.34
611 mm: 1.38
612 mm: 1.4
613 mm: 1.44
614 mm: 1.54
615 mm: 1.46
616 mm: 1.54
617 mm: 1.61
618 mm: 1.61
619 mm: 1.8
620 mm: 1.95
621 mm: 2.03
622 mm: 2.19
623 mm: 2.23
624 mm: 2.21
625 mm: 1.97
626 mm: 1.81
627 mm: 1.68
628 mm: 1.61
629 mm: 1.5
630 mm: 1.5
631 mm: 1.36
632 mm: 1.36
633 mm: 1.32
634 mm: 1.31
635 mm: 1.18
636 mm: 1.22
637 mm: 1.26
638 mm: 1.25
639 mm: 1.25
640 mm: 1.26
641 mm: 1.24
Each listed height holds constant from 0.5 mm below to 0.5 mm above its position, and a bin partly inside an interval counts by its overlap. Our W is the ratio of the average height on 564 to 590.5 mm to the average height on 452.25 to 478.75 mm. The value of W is 1.12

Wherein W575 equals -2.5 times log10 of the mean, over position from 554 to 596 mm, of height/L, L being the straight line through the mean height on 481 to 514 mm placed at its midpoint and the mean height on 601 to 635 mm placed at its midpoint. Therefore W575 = 0.11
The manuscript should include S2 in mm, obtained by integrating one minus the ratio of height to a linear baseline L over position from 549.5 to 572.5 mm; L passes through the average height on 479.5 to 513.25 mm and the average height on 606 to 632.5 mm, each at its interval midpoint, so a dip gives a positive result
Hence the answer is 3.2 mm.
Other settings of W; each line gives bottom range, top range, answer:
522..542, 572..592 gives 1.15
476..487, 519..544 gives 0.76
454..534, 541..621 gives 1.03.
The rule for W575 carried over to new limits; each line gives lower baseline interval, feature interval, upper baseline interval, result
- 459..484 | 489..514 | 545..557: -0.083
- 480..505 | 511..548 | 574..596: 0.173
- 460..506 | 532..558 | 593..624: 0.170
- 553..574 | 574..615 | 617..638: 0.072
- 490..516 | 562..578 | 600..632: 0.116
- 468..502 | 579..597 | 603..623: 0.097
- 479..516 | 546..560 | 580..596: 0.101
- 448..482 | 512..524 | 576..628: 0.052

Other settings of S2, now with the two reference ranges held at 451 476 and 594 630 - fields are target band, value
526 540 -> 1.38 mm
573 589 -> 0.93 mm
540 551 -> 1.13 mm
